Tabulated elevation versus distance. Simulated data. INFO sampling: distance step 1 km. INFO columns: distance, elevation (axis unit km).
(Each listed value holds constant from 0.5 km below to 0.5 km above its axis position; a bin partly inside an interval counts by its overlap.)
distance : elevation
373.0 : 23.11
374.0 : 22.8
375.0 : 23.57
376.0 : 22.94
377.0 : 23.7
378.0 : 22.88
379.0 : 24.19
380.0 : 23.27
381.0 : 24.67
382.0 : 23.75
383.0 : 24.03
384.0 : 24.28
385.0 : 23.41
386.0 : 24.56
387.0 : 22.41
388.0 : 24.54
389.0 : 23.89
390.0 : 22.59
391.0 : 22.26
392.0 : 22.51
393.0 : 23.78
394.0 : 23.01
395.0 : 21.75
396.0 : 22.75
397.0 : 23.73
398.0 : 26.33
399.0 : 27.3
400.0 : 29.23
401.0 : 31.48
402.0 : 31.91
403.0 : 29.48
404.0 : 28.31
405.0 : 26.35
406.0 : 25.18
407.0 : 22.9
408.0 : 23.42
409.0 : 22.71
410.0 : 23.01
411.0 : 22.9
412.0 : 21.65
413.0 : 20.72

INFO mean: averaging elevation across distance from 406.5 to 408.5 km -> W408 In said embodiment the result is 23.2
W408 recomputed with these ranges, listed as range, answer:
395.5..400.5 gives 25.9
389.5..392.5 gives 22.5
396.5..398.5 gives 25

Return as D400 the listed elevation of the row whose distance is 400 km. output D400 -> 29.23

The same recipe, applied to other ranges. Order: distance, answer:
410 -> 23.01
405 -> 26.35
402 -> 31.91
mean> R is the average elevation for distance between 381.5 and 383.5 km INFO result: 23.9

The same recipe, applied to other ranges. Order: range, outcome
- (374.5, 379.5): 23.5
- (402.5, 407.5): 26.4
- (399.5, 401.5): 30.4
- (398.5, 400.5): 28.3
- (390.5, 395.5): 22.7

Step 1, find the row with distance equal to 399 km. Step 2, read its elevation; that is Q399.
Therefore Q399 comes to 27.3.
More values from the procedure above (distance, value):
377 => 23.7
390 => 22.59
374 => 22.8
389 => 23.89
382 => 23.75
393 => 23.78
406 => 25.18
